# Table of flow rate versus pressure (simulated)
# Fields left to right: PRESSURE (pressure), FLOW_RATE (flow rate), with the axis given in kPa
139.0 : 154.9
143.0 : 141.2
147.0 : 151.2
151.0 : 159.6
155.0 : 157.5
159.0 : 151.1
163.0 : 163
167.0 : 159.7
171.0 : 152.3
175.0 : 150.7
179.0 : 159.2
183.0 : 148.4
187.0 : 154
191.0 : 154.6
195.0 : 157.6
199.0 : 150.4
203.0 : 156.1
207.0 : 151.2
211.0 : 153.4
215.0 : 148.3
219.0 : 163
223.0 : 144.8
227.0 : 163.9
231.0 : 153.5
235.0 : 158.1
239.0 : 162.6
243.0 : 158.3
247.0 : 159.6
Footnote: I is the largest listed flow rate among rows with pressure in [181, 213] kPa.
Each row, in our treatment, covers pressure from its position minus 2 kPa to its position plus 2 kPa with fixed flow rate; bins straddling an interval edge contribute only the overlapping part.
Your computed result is 157.6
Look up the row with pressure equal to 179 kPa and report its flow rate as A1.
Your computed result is 159.2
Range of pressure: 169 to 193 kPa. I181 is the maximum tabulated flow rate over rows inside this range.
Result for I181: 159.2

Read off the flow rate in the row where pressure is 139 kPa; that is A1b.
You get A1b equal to 154.9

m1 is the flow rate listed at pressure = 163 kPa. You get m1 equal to 163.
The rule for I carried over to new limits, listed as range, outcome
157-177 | 163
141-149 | 151.2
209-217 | 153.4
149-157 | 159.6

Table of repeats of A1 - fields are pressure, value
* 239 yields 162.6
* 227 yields 163.9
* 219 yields 163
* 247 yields 159.6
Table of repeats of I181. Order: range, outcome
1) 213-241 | 163.9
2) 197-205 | 156.1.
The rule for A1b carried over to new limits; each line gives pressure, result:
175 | 150.7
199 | 150.4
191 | 154.6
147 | 151.2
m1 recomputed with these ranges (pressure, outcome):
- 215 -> 148.3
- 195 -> 157.6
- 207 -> 151.2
